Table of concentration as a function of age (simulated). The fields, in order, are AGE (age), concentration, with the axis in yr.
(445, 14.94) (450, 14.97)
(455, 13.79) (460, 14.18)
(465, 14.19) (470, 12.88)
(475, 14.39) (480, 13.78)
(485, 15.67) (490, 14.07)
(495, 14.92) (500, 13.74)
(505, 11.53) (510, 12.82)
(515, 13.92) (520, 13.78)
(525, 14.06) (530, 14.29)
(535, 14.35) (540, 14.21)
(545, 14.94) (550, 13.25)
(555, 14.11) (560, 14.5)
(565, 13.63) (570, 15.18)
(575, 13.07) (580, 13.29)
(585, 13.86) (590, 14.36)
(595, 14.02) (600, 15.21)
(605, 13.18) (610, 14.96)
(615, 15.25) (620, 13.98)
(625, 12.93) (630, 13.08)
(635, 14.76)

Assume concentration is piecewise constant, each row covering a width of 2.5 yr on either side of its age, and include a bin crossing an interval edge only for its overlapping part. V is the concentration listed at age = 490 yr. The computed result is 14.07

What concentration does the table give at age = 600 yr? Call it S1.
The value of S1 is 15.21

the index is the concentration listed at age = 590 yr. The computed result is 14.36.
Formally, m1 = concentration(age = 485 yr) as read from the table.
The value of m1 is 15.67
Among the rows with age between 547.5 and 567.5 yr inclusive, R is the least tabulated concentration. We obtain 13.25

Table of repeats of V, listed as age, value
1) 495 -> 14.92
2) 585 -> 13.86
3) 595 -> 14.02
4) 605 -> 13.18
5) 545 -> 14.94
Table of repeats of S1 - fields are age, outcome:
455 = 13.79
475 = 14.39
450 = 14.97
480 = 13.78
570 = 15.18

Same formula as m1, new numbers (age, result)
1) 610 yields 14.96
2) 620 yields 13.98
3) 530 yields 14.29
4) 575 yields 13.07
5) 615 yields 15.25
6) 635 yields 14.76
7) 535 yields 14.35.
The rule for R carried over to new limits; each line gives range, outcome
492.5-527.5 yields 11.53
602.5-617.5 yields 13.18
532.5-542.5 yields 14.21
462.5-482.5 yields 12.88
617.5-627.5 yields 12.93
